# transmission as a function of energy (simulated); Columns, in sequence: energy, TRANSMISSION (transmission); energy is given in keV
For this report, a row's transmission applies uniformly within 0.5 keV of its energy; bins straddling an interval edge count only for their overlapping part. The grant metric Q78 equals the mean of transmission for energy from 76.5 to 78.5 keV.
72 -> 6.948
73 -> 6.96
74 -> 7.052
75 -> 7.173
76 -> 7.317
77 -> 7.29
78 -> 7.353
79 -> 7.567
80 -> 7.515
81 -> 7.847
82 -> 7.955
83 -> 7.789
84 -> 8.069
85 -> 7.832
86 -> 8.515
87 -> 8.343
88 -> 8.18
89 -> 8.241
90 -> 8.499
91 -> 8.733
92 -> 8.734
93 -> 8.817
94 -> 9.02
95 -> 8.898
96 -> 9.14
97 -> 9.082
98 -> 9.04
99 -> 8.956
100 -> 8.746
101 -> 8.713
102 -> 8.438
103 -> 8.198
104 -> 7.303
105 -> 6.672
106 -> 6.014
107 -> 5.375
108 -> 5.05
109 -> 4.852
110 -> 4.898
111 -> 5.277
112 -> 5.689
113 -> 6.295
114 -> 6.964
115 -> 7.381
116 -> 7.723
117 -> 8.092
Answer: 7.32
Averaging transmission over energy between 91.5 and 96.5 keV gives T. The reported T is 8.92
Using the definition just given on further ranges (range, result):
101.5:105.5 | 7.65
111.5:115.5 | 6.58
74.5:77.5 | 7.26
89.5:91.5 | 8.62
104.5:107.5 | 6.02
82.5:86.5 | 8.05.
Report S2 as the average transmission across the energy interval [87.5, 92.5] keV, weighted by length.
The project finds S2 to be 8.48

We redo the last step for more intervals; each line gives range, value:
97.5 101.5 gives 8.86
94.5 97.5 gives 9.04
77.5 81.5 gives 7.57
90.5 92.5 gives 8.73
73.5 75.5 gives 7.11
